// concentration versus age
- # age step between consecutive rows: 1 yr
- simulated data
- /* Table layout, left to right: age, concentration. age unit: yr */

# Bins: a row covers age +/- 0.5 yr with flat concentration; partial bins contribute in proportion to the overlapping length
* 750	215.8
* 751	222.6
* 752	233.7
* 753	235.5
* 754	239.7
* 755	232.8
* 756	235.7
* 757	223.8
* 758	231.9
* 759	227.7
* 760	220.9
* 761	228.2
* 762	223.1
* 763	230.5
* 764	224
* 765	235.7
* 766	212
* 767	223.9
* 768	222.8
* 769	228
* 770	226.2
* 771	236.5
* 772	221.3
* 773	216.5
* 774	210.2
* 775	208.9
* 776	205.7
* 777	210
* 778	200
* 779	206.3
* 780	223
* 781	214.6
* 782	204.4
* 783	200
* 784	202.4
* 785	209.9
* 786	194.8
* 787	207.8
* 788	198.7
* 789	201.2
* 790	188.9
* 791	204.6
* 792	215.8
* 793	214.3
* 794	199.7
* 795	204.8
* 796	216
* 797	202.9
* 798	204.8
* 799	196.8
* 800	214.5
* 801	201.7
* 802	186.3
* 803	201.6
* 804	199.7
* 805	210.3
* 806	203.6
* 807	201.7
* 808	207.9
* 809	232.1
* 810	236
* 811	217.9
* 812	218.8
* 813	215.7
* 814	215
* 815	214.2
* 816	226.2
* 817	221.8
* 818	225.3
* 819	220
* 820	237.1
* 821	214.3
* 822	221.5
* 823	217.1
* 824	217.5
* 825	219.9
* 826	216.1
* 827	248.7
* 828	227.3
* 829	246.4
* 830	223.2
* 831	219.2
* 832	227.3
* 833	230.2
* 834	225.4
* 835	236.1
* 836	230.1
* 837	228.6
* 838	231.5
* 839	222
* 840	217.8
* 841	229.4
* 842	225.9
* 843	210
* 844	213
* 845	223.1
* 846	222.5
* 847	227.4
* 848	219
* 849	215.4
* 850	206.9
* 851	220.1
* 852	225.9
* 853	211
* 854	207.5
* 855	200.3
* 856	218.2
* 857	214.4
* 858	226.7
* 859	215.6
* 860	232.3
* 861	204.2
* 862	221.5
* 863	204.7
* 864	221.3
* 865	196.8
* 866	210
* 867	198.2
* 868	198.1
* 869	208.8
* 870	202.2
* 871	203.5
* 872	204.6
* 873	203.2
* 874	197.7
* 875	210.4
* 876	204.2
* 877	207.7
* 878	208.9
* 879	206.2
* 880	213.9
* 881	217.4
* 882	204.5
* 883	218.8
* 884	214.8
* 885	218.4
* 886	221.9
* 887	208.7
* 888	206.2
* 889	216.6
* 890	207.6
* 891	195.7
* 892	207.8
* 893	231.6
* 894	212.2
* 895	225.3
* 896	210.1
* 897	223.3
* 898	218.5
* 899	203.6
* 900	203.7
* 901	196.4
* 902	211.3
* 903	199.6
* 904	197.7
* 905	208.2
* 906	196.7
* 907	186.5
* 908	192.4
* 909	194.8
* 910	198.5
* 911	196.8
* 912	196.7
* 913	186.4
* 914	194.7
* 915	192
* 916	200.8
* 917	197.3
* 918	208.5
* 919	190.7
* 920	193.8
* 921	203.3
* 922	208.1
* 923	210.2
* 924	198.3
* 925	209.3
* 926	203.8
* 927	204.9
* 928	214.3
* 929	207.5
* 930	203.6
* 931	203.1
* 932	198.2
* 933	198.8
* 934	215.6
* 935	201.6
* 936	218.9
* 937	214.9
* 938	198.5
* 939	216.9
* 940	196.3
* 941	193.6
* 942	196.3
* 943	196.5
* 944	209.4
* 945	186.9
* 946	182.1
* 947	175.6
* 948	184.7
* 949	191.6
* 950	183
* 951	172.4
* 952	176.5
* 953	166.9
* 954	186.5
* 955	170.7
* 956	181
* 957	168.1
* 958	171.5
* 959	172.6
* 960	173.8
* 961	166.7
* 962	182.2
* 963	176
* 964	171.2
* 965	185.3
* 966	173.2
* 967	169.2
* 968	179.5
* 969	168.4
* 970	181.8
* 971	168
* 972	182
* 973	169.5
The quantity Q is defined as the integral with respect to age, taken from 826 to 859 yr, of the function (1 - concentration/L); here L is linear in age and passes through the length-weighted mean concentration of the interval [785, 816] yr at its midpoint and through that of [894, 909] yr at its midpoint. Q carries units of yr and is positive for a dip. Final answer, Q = -2.5 yr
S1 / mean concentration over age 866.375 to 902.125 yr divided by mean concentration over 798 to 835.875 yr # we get 0.96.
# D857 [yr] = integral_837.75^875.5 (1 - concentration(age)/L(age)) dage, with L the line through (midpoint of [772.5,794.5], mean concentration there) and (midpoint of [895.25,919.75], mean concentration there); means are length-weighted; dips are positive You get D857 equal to -2.0 yr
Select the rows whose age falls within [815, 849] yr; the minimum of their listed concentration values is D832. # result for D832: 210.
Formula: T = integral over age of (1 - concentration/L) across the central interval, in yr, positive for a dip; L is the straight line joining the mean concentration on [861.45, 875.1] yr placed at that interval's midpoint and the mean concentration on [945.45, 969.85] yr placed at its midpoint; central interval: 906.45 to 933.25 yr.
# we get -1.6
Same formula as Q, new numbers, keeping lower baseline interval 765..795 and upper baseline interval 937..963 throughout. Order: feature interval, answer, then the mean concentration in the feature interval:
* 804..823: -1.16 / 218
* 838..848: -1.02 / 222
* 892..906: -1.30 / 210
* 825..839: -1.83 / 229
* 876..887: -0.99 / 213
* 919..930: -0.95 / 205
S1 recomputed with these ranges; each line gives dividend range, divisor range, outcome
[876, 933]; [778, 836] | 0.96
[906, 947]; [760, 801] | 0.94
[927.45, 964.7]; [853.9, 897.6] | 0.90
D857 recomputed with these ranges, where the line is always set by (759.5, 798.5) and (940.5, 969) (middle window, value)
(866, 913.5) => -3.5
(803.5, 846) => -3.7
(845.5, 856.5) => -0.9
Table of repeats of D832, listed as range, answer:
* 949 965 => 166.7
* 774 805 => 186.3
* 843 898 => 195.7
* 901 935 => 186.4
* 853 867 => 196.8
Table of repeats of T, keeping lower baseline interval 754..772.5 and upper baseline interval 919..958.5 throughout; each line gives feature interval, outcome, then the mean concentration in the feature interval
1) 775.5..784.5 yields 0.7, 207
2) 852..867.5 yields -0.2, 213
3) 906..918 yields 0.3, 195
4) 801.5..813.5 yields 0.4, 211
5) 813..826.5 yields -0.2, 220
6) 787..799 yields 0.9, 204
